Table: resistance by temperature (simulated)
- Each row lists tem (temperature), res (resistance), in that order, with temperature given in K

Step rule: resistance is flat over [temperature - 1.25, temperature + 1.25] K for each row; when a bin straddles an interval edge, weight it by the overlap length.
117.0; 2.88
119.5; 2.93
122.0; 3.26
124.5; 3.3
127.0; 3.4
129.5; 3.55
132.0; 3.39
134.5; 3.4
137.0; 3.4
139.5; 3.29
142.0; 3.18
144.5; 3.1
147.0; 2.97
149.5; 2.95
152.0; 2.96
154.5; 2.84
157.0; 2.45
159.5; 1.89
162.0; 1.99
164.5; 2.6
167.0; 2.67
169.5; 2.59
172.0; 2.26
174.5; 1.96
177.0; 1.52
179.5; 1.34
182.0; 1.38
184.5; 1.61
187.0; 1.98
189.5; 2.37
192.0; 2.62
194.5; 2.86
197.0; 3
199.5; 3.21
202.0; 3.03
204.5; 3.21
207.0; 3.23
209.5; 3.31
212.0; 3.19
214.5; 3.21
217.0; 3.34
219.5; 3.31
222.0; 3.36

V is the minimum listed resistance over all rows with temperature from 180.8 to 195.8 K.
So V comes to 1.38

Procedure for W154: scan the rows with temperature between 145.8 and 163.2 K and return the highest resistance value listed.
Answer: 2.97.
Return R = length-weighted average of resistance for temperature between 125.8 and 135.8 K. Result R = 3.43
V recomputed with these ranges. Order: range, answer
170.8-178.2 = 1.52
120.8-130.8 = 3.26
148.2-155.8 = 2.84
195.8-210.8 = 3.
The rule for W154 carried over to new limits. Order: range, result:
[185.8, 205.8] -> 3.21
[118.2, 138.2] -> 3.55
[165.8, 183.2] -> 2.67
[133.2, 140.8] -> 3.4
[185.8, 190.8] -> 2.37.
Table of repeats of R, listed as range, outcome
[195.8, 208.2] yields 3.14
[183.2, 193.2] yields 2.14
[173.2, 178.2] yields 1.75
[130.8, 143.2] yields 3.33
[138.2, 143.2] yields 3.24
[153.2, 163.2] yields 2.3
